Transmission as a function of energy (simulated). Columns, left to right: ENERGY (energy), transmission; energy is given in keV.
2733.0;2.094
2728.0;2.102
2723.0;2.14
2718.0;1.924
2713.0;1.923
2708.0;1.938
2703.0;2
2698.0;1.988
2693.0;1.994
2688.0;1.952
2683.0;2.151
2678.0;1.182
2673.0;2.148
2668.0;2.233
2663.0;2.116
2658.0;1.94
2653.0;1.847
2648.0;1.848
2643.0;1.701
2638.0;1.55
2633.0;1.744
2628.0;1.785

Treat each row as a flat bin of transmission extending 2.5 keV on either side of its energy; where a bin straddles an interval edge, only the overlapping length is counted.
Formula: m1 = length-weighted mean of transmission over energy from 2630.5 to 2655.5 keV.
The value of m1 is 1.74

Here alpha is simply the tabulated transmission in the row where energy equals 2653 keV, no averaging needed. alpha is 1.847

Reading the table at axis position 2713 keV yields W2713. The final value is 1.923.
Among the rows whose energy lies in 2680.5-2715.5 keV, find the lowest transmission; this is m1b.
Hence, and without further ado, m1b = 1.923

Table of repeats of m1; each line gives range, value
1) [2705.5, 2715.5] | 1.93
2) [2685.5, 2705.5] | 1.98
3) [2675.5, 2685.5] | 1.67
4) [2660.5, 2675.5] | 2.17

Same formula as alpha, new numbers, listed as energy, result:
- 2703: 2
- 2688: 1.952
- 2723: 2.14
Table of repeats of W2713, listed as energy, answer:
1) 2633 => 1.744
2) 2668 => 2.233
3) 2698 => 1.988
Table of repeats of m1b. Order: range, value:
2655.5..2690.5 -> 1.182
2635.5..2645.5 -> 1.55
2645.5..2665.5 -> 1.847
